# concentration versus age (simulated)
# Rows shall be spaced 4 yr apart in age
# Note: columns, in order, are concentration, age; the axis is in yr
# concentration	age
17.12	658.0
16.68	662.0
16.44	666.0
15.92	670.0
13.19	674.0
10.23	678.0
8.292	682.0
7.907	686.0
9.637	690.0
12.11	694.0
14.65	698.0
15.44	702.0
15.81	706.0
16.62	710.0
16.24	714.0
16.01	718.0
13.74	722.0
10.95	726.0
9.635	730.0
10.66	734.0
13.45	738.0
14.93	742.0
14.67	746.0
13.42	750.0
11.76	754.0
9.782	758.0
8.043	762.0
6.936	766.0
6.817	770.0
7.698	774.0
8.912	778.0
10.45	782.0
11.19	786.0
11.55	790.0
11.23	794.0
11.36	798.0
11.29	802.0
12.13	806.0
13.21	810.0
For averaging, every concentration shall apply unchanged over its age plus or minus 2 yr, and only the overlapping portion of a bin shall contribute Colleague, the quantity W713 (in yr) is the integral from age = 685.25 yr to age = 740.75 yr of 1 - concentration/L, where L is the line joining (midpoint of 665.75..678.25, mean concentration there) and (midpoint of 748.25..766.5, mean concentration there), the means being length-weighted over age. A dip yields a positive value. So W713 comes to -4.6 yr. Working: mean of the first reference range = 14.1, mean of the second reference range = 10.2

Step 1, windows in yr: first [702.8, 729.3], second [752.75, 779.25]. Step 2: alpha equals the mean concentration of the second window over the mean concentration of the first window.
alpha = 0.58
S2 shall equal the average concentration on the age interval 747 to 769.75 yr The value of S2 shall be 9.95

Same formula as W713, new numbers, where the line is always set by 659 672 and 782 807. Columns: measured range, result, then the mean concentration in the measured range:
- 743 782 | 8.4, 9.95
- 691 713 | 0.3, 14.7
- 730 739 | 1.5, 11.4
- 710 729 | 0.1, 14.2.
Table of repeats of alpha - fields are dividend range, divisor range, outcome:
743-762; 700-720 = 0.75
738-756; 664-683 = 1.05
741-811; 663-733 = 0.82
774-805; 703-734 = 0.77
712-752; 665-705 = 1.08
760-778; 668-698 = 0.67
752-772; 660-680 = 0.60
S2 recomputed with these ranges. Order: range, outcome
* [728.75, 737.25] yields 10.7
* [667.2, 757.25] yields 13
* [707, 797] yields 11.6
